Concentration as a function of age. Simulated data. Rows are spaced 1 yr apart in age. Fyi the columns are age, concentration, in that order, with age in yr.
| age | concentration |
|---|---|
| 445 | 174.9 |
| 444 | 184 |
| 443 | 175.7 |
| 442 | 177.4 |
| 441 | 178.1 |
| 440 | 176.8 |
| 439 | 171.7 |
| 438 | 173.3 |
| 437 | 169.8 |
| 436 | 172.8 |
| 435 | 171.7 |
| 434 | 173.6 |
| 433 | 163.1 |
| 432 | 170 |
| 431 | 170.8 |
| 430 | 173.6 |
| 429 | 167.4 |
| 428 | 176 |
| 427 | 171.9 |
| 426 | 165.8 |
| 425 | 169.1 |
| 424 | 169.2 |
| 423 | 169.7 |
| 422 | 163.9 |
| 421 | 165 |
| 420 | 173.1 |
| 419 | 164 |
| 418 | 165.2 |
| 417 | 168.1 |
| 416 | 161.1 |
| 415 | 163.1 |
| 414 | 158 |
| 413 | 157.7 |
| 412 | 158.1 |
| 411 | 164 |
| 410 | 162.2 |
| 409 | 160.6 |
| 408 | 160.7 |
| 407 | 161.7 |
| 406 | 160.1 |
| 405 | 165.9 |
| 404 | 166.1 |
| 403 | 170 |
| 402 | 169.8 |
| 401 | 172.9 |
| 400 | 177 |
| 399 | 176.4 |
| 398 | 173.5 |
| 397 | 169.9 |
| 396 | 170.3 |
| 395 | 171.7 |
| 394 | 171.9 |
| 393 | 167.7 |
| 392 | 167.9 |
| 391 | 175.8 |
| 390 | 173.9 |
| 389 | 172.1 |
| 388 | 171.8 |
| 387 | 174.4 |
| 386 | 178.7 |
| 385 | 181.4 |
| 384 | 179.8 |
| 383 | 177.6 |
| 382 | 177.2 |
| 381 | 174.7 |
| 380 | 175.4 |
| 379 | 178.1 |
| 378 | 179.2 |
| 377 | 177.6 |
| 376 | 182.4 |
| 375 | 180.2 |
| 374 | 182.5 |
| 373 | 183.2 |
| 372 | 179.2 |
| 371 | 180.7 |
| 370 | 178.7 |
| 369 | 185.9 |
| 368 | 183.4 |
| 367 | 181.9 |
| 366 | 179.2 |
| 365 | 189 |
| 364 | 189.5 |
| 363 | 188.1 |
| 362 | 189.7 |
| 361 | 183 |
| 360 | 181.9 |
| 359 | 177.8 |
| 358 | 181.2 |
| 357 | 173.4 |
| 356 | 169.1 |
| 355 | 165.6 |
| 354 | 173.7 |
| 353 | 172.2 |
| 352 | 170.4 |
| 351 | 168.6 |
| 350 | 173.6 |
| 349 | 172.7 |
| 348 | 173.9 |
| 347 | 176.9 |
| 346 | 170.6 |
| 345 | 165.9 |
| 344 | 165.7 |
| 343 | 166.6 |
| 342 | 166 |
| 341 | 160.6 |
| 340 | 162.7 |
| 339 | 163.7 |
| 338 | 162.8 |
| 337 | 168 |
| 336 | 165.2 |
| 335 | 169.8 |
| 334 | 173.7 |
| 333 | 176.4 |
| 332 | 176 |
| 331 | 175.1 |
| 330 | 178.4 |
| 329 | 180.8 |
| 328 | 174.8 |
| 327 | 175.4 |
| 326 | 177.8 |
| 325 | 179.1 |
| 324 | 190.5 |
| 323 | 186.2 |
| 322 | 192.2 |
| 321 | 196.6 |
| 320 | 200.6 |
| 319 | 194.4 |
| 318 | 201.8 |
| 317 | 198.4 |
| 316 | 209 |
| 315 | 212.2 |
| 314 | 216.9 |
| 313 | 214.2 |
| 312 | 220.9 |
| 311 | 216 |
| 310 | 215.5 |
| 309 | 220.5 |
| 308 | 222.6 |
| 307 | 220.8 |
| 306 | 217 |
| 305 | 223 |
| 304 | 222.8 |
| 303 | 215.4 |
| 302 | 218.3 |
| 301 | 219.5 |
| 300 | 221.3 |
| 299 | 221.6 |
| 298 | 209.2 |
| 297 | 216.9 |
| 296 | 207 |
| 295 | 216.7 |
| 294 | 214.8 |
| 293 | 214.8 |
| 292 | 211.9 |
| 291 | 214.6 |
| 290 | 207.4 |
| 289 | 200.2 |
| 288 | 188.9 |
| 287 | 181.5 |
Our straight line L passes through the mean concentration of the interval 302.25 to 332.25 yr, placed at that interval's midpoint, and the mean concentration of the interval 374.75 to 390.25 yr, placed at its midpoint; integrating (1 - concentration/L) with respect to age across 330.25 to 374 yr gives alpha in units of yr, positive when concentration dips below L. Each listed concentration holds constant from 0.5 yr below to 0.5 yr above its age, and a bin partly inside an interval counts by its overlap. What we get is 3.1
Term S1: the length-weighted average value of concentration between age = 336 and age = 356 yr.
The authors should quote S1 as 168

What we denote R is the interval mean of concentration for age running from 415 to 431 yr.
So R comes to 168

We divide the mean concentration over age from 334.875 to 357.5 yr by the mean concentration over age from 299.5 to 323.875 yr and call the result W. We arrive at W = 0.80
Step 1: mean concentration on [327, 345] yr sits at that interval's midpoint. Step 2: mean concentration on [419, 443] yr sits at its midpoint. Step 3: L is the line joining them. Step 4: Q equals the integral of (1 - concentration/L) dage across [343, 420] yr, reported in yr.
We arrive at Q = -1.3 yr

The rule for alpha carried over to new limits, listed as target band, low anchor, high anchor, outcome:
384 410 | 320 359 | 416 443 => 0.17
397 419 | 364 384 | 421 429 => 0.95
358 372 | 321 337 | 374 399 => -0.56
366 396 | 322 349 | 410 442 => -1.19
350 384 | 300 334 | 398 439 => 0.99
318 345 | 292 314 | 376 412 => 3.56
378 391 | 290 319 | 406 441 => 0.46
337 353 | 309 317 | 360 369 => 2.28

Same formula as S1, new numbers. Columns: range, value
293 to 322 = 213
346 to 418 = 174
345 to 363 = 175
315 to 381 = 179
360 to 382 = 182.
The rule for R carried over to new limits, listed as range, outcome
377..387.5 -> 178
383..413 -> 170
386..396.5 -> 172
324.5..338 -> 174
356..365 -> 183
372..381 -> 180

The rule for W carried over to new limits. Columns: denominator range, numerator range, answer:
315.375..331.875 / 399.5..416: 0.87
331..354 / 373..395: 1.04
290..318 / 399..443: 0.78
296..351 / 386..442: 0.88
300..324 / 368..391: 0.85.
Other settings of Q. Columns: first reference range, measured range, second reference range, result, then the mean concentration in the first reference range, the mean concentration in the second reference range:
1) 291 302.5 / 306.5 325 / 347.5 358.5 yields -0.5 yr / 216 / 172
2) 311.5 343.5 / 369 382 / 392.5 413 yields -0.5 yr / 184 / 167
